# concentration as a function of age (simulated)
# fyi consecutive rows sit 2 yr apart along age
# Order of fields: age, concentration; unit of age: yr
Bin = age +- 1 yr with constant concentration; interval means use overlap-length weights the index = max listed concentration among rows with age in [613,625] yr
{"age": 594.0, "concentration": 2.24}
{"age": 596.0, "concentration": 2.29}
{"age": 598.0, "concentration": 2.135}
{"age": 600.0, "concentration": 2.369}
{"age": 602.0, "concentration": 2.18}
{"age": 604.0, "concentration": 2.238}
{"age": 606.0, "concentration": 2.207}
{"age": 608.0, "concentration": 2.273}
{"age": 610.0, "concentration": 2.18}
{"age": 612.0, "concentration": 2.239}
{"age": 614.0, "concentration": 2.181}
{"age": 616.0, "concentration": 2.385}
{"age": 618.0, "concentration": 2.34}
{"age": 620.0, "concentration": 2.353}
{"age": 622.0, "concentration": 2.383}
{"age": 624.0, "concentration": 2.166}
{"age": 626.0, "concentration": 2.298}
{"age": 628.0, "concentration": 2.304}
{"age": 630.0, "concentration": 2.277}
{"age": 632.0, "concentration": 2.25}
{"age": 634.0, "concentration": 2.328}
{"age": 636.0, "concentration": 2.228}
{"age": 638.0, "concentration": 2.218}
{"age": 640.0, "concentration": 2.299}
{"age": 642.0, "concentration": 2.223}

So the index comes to 2.385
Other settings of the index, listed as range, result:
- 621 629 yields 2.383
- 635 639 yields 2.228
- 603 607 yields 2.238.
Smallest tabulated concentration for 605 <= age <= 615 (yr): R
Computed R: 2.18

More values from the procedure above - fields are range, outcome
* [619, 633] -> 2.166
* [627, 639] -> 2.218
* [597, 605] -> 2.135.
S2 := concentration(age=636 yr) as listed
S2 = 2.228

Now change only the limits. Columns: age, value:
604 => 2.238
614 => 2.181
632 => 2.25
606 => 2.207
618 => 2.34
